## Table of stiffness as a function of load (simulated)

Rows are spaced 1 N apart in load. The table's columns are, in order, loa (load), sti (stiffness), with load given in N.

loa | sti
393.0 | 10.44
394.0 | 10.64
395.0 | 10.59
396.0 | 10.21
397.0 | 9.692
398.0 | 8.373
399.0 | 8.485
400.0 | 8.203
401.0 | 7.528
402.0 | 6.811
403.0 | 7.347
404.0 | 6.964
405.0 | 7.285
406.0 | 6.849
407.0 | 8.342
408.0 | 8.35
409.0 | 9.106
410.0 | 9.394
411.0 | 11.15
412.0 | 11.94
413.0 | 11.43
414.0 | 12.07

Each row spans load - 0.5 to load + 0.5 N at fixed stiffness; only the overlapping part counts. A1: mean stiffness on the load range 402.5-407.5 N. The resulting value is 7.36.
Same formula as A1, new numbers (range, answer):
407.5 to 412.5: 9.99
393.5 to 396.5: 10.5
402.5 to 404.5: 7.16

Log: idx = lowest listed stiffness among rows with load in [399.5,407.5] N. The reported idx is 6.811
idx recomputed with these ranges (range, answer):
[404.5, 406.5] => 6.849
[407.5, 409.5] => 8.35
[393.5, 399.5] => 8.373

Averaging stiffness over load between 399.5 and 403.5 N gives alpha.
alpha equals 7.47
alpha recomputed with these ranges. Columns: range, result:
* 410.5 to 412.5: 11.5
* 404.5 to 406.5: 7.07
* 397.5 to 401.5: 8.15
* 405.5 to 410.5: 8.41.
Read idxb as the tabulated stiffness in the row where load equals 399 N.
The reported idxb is 8.485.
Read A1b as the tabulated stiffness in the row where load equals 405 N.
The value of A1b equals 7.285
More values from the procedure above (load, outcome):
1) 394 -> 10.64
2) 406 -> 6.849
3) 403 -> 7.347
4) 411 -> 11.15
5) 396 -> 10.21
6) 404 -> 6.964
